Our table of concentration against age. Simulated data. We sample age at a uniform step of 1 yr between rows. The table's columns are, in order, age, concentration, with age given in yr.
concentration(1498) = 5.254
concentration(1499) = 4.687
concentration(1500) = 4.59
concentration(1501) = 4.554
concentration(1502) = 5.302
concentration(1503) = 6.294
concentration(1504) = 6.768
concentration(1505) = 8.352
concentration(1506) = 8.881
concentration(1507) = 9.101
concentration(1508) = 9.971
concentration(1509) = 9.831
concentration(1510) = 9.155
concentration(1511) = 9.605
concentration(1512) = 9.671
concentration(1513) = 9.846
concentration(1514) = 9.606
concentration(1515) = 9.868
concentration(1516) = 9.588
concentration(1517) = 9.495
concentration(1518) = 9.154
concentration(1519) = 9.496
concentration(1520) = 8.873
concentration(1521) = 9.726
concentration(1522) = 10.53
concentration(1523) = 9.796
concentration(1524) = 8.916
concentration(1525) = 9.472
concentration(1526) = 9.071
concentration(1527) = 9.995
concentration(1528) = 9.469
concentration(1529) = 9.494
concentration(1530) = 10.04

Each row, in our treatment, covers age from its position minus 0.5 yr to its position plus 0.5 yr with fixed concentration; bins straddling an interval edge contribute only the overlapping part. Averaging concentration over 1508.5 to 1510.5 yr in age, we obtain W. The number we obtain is 9.49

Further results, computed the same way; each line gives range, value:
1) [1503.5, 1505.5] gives 7.56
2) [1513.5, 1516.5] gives 9.69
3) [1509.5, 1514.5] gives 9.58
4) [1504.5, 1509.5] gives 9.23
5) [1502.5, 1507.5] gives 7.88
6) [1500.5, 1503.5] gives 5.38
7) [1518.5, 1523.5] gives 9.68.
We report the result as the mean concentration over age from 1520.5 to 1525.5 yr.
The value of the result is 9.69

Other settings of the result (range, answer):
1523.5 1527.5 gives 9.36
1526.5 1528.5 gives 9.73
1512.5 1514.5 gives 9.73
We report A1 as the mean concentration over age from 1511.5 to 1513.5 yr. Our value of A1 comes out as 9.76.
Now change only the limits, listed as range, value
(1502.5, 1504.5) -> 6.53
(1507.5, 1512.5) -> 9.65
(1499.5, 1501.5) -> 4.57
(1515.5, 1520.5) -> 9.32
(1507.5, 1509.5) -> 9.9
